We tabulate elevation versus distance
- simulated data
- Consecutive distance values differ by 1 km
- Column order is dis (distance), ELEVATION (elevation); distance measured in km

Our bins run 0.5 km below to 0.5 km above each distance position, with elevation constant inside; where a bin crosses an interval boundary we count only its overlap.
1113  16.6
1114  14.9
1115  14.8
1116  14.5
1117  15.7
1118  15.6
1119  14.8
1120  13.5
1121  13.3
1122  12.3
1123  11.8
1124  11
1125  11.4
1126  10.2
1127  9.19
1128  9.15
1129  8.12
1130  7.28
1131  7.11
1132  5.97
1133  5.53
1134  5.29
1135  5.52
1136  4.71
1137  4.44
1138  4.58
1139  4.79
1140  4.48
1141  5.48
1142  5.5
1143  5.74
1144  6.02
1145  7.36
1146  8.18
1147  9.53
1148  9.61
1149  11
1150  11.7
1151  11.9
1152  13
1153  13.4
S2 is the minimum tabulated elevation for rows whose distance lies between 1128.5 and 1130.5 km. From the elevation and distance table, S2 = 7.28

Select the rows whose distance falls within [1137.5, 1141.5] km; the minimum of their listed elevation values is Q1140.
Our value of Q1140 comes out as 4.48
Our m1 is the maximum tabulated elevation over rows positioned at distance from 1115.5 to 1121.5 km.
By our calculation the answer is 15.7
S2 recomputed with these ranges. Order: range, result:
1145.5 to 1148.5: 8.18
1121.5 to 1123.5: 11.8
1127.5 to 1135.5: 5.29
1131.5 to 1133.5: 5.53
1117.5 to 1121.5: 13.3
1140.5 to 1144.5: 5.48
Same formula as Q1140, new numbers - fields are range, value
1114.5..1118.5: 14.5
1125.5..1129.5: 8.12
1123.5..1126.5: 10.2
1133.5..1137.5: 4.44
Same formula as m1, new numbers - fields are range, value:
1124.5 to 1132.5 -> 11.4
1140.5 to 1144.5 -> 6.02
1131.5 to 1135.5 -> 5.97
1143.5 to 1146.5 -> 8.18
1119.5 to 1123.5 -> 13.5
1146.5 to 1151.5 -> 11.9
